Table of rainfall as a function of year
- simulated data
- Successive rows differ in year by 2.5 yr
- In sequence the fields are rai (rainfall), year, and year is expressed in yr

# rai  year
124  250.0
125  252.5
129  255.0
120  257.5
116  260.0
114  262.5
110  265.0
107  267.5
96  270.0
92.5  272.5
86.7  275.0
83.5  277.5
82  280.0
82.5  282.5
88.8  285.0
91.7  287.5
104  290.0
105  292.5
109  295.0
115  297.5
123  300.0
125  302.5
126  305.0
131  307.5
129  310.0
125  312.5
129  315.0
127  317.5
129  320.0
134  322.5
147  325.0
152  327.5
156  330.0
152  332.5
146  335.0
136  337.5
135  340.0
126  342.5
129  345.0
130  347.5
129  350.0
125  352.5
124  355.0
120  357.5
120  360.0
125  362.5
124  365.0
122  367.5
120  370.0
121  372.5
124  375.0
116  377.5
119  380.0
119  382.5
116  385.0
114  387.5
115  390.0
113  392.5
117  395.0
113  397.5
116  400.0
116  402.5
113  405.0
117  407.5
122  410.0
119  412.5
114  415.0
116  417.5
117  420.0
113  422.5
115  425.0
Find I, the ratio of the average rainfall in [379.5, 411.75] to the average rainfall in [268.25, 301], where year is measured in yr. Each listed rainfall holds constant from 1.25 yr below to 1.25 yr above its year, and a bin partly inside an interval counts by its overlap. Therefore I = 1.20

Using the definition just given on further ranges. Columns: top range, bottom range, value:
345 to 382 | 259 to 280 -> 1.24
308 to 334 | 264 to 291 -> 1.48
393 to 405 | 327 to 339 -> 0.78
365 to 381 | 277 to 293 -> 1.33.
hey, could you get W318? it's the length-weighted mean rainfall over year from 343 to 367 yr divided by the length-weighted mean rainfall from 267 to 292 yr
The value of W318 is 1.37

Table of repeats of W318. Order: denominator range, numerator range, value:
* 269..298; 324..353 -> 1.47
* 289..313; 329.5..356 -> 1.13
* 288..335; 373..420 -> 0.91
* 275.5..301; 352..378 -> 1.25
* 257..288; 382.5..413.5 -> 1.19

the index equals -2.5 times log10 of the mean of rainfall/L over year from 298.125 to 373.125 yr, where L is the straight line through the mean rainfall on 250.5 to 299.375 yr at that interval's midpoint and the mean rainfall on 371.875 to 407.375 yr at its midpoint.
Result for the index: -0.18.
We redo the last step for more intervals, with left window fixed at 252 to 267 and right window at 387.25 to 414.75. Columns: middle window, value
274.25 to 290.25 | 0.322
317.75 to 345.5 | -0.195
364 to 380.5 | -0.042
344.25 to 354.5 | -0.099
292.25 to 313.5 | -0.038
